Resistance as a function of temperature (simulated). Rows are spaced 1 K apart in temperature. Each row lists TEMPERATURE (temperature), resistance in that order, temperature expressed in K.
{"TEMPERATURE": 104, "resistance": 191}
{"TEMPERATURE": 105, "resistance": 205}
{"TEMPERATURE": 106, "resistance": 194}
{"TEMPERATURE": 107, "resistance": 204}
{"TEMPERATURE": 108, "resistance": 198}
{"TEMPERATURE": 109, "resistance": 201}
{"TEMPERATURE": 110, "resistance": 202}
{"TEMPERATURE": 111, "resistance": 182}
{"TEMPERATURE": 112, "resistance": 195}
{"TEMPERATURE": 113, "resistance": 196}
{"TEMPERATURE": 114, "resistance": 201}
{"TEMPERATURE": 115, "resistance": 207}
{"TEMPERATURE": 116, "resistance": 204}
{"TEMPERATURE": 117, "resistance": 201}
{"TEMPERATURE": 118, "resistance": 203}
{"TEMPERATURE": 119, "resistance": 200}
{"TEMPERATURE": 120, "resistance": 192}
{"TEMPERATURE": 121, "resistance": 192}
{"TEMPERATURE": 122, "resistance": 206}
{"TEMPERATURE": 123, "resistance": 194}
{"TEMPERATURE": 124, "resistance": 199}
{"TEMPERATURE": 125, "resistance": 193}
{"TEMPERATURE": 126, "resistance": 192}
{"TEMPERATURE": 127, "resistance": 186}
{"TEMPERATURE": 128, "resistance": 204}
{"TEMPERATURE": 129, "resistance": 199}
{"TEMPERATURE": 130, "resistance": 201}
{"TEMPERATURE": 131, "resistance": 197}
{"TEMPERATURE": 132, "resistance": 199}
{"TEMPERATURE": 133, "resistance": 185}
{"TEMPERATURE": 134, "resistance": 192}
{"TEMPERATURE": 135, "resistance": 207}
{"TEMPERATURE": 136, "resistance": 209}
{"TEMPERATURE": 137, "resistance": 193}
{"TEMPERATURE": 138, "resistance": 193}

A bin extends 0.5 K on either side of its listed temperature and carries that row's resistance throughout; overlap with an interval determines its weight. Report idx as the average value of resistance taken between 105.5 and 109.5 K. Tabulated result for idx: 199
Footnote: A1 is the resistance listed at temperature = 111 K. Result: 182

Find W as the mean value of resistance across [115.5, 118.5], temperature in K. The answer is 203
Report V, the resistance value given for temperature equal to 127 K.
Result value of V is 186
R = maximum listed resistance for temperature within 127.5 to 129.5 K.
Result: 204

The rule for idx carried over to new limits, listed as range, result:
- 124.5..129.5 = 195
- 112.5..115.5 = 201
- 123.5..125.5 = 196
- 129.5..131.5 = 199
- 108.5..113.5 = 195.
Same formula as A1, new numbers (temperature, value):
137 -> 193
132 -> 199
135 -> 207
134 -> 192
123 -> 194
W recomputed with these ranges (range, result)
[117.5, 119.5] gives 202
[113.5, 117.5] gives 203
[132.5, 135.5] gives 195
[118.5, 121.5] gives 195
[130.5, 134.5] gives 193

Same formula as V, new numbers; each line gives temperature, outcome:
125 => 193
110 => 202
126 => 192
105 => 205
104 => 191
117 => 201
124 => 199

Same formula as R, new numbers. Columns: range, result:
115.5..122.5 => 206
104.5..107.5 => 205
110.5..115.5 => 207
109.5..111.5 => 202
